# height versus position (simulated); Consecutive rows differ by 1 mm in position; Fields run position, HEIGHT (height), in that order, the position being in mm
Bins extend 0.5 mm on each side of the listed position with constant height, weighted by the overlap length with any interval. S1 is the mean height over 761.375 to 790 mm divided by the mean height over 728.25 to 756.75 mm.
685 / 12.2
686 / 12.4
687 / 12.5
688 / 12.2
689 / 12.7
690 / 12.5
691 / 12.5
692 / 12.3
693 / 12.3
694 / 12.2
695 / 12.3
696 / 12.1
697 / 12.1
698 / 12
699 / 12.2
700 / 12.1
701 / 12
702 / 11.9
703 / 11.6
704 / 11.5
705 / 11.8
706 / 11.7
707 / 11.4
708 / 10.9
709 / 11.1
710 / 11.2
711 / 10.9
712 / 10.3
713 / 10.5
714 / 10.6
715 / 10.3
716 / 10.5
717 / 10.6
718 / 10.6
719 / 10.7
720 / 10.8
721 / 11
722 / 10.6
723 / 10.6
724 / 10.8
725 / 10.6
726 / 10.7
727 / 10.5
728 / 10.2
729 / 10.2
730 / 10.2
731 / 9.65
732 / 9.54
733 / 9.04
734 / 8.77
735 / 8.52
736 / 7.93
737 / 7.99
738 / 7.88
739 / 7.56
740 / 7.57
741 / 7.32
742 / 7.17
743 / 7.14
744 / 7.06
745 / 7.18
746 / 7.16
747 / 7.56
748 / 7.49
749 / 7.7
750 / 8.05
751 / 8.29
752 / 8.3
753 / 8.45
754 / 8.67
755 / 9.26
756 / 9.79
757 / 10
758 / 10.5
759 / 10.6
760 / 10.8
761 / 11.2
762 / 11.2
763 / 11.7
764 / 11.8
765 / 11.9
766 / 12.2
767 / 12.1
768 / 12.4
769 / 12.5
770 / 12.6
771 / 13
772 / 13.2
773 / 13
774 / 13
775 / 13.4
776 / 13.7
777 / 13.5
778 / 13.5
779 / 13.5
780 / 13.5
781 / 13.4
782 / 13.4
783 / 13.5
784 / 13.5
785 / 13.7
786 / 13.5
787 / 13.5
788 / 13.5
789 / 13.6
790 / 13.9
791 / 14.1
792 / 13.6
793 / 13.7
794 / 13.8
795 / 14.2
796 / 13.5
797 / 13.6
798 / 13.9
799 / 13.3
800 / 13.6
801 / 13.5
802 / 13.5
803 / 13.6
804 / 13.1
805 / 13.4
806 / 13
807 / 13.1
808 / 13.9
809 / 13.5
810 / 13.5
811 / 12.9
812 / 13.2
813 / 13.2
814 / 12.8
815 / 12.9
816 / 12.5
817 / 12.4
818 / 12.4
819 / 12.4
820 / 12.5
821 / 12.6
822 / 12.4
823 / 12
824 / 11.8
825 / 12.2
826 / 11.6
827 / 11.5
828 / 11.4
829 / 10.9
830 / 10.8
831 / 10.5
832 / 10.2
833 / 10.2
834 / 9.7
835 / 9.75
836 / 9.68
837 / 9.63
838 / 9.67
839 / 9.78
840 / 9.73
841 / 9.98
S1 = 1.6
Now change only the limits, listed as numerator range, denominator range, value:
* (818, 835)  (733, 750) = 1.48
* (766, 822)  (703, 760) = 1.39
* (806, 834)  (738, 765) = 1.37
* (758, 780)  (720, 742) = 1.32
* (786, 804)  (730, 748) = 1.71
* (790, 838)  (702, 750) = 1.29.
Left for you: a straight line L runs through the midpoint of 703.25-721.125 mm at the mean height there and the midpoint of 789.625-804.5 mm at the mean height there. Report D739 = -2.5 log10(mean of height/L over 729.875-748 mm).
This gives 0.42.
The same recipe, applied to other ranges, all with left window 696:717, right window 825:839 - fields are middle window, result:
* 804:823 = -0.214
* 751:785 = -0.094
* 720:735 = 0.107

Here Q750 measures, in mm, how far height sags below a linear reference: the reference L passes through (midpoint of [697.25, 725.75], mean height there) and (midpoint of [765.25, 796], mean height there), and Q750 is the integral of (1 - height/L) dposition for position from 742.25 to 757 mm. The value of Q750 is 5.1 mm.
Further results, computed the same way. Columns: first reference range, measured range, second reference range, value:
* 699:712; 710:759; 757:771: 9.76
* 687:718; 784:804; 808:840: -3.47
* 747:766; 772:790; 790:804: -2.00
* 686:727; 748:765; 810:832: 2.86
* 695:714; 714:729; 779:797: 1.70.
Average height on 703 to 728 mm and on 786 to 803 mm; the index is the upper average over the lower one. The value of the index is 1.3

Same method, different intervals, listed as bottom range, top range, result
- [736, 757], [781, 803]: 1.72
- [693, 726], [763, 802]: 1.18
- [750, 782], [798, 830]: 1.09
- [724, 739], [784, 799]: 1.46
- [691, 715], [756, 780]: 1.05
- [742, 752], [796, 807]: 1.78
